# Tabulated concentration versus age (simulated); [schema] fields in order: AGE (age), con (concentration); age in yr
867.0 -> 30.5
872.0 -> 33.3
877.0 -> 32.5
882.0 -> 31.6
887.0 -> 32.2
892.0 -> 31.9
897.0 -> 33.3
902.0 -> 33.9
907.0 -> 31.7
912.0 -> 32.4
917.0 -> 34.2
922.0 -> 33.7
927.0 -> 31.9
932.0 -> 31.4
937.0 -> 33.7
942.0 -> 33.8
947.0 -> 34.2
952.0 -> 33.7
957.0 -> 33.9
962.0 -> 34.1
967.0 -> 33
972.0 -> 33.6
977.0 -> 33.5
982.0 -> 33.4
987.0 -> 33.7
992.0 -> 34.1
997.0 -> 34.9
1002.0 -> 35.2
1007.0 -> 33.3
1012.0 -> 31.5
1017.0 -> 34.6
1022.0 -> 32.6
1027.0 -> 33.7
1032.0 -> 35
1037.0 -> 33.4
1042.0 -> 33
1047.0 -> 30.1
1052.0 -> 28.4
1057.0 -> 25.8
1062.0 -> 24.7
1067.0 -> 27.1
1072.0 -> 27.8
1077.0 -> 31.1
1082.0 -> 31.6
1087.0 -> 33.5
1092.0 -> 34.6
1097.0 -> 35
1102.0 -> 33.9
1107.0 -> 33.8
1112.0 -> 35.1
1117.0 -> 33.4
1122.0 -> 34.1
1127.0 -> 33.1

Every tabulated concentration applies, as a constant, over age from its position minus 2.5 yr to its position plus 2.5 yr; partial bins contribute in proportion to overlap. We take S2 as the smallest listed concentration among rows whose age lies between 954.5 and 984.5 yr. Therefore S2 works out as 33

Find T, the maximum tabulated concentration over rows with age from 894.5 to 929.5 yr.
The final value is 34.2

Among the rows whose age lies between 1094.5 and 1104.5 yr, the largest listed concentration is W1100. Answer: 35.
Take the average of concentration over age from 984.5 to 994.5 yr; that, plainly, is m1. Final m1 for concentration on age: 33.9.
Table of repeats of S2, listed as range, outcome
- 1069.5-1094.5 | 27.8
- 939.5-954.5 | 33.7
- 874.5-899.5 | 31.6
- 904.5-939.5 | 31.4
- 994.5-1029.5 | 31.5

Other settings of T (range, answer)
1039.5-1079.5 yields 33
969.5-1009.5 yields 35.2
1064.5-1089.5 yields 33.5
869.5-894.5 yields 33.3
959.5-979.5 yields 34.1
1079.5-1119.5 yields 35.1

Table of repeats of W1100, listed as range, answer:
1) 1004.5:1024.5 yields 34.6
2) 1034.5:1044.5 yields 33.4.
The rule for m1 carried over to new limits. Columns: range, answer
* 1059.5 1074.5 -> 26.5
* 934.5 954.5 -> 33.9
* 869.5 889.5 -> 32.4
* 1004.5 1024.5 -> 33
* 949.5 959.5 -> 33.8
